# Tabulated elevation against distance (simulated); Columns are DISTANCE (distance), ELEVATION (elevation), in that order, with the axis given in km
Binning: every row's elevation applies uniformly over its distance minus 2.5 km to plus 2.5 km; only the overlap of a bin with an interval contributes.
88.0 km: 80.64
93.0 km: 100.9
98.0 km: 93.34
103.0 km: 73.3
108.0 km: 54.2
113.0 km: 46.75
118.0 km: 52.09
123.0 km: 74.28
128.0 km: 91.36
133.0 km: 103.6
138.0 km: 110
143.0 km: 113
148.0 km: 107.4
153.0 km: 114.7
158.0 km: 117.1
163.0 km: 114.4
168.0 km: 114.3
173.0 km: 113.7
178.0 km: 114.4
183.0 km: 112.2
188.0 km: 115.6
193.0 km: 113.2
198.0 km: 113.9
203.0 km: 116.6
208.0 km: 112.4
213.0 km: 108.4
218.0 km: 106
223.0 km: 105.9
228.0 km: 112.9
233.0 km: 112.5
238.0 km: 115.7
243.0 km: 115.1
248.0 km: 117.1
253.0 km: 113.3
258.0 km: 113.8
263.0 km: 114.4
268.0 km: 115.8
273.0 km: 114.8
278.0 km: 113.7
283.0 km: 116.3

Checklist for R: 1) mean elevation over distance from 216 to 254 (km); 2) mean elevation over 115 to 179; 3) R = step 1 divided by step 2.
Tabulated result 1.10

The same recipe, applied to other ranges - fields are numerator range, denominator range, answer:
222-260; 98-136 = 1.56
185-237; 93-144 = 1.38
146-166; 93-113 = 1.54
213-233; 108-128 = 1.77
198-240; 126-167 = 1.02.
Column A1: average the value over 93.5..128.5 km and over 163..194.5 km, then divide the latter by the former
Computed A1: 1.6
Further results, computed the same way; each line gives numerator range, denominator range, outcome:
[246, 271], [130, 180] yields 1.03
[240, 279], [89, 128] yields 1.59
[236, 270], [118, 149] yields 1.20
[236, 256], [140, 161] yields 1.02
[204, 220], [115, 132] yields 1.47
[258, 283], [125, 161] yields 1.06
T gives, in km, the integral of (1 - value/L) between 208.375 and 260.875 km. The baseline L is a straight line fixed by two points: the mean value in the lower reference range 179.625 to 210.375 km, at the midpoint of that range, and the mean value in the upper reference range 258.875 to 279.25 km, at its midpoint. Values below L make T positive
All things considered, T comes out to 1.0 km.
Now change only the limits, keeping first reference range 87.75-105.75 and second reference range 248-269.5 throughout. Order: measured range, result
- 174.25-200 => -2.8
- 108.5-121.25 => 5.5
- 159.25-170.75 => -1.8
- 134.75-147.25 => -2.1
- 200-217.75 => -0.9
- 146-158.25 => -2.0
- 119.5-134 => 1.1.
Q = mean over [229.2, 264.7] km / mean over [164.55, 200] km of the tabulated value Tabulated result 1.01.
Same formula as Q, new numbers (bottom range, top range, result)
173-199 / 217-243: 0.98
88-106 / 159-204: 1.31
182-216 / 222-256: 1.00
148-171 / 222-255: 0.99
